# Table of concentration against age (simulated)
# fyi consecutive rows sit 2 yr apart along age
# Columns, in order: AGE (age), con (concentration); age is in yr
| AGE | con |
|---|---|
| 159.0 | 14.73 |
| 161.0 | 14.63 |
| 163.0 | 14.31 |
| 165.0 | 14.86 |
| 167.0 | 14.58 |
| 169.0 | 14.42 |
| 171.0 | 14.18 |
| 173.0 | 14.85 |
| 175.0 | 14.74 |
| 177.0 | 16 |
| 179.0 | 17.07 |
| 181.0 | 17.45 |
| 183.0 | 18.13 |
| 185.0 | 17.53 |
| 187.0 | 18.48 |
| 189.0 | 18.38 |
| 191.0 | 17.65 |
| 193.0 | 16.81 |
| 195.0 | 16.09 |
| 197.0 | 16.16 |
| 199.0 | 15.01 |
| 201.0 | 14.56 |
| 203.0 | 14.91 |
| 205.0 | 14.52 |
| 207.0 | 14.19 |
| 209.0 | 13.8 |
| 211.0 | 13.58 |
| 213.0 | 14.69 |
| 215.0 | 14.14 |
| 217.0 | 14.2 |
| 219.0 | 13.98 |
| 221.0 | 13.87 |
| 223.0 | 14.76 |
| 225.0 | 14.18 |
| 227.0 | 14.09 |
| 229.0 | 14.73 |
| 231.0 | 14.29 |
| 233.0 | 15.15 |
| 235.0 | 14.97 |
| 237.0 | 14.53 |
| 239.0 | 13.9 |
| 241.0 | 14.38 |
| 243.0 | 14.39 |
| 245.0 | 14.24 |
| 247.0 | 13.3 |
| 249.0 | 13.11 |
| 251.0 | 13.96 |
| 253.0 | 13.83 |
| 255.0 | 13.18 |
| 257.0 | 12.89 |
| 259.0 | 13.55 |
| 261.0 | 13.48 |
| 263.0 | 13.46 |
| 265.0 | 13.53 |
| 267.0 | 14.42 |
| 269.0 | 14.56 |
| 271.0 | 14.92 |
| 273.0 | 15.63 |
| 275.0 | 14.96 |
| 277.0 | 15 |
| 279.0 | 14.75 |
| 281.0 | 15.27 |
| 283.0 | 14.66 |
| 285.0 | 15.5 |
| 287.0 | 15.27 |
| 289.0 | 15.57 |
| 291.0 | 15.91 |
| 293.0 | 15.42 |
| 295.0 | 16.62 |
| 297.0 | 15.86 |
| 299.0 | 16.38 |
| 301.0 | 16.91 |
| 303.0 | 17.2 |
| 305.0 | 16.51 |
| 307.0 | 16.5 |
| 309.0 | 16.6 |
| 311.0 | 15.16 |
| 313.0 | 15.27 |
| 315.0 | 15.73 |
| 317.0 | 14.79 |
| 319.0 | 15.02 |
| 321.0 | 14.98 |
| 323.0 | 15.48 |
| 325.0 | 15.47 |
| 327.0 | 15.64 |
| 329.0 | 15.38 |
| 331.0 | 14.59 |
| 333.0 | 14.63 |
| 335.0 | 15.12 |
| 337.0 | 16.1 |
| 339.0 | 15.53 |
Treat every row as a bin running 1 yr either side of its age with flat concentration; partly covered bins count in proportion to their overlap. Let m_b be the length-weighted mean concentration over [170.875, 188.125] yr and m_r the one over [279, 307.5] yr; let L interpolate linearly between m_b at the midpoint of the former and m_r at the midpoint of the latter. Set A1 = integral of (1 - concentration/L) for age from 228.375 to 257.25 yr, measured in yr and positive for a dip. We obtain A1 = 3.8 yr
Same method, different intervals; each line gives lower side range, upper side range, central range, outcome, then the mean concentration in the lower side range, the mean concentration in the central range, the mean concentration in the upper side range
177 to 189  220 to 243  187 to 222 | 2.3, 17.6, 15.2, 14.4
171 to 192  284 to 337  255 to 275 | 2.6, 16.9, 14.1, 15.7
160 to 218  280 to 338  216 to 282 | 5.7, 15.5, 14.2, 15.6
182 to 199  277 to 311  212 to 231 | 2.9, 17.3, 14.3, 15.9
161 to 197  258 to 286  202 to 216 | 1.2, 16.2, 14.3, 14.5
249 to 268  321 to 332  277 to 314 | -3.4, 13.6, 15.8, 15.3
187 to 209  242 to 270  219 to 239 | 0.3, 15.9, 14.5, 13.7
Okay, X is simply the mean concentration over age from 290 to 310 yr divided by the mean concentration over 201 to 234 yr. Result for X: 1.1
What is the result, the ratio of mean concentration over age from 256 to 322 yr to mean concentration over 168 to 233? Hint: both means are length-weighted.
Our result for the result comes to 0.99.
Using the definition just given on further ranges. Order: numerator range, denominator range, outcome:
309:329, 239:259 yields 1.12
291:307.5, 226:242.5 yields 1.13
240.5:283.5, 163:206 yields 0.89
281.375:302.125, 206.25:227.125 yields 1.12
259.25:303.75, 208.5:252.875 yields 1.07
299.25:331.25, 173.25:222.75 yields 1.01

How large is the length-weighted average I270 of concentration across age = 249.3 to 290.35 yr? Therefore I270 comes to 14.4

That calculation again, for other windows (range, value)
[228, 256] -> 14.1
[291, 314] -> 16.2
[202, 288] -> 14.3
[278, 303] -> 15.7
